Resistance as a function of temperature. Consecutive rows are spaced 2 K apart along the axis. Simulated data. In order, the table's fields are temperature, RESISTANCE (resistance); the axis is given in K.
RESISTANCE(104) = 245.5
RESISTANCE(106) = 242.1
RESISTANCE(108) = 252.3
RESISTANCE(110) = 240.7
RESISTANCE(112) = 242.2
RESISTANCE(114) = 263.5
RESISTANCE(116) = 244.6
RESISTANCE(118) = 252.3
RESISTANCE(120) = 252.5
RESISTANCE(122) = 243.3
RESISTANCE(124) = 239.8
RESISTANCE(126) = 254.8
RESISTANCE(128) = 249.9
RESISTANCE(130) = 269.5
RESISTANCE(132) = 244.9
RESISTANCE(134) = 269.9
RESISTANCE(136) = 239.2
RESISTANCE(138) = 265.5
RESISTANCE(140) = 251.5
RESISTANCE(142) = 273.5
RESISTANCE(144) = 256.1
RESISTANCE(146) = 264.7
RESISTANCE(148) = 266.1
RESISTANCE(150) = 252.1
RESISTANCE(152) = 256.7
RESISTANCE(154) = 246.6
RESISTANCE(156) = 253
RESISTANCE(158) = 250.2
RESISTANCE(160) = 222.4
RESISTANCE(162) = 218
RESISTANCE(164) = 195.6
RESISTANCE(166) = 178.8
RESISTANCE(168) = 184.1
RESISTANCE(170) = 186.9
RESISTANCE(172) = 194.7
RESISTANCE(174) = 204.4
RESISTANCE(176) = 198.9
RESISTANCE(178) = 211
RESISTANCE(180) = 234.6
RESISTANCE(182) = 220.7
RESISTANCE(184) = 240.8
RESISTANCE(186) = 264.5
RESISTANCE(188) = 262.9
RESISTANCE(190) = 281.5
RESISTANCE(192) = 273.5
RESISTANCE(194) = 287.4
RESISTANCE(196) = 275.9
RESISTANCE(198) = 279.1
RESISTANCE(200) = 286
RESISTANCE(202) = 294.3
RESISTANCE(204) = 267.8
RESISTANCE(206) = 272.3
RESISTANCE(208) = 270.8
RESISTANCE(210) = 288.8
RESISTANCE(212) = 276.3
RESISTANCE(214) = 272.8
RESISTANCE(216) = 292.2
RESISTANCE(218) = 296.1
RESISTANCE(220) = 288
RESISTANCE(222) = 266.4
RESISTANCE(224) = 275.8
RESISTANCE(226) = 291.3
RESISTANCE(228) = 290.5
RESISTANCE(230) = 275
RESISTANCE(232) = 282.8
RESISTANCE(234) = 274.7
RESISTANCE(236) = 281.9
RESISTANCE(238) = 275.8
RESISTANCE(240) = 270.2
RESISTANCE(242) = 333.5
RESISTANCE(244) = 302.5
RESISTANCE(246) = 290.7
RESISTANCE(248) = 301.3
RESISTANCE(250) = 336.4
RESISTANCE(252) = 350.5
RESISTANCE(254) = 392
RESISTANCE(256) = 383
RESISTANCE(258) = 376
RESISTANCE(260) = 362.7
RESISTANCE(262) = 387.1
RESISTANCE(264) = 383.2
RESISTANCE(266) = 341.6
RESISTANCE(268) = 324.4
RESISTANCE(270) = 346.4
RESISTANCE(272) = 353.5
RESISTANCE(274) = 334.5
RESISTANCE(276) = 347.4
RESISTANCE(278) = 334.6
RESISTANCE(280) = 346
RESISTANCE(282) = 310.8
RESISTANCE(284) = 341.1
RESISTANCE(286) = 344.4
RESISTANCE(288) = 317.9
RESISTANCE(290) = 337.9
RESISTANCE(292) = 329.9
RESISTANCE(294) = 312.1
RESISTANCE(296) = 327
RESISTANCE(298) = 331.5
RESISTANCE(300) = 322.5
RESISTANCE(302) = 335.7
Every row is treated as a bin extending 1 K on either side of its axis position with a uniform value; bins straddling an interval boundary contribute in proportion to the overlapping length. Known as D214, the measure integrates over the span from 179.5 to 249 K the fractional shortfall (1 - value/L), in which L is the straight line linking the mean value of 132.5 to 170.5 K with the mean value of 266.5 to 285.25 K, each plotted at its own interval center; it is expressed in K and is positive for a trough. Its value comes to 2.5 K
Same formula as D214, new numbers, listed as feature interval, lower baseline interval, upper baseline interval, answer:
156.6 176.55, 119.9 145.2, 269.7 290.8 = 5.04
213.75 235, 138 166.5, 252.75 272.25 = 2.65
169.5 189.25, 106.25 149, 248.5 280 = 4.67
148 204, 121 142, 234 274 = 8.60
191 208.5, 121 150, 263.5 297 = 0.78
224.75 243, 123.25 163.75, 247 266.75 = 2.86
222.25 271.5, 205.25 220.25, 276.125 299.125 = -2.67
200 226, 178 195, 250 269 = 1.24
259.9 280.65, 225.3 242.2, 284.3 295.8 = -2.50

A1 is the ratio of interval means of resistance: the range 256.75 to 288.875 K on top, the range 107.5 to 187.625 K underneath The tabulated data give 1.45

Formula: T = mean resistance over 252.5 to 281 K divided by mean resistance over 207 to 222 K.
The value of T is 1.3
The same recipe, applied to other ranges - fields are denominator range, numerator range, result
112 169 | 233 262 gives 1.33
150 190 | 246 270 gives 1.58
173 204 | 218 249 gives 1.13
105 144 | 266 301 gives 1.32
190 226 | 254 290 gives 1.25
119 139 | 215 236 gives 1.12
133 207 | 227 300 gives 1.34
